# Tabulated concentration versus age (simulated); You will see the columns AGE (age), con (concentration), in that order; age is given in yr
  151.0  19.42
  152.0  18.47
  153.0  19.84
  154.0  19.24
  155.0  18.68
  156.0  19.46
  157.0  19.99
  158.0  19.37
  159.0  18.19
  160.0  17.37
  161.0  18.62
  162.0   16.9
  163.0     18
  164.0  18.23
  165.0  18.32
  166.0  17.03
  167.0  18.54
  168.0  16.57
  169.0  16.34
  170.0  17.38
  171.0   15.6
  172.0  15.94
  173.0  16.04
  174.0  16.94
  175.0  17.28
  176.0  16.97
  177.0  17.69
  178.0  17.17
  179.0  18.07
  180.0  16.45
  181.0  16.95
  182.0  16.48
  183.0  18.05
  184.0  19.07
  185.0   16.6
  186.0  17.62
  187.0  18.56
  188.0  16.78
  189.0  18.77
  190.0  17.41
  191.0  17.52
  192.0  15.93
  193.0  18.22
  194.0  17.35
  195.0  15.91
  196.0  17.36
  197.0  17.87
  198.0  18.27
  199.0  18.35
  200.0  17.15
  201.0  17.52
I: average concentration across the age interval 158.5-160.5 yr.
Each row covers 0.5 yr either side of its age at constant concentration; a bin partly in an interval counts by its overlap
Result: 17.8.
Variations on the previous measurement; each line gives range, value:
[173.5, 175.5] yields 17.1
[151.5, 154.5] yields 19.2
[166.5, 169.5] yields 17.2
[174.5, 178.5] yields 17.3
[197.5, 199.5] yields 18.3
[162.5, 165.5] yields 18.2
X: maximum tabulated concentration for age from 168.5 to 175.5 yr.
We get 17.38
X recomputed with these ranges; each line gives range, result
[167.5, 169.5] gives 16.57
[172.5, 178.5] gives 17.69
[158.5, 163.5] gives 18.62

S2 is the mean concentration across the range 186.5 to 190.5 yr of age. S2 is 17.9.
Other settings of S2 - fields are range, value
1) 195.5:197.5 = 17.6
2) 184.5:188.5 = 17.4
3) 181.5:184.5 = 17.9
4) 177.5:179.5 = 17.6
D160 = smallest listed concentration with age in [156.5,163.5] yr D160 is 16.9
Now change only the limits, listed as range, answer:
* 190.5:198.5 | 15.91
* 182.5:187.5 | 16.6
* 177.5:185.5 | 16.45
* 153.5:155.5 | 18.68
